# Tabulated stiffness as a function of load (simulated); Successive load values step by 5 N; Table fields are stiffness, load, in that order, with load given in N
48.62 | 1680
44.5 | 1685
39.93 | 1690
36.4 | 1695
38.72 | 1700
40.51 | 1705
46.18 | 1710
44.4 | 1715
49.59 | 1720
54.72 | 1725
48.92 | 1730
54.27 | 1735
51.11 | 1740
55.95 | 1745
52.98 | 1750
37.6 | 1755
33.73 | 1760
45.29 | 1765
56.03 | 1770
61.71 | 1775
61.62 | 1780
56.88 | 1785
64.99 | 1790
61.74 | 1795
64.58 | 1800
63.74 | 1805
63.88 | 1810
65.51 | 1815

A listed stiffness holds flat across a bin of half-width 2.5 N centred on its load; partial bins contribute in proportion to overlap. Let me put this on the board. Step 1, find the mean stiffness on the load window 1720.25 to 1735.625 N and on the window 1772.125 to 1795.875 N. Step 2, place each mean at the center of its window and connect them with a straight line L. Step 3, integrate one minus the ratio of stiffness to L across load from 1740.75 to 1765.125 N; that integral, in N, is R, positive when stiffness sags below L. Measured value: 4.54 N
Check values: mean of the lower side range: 52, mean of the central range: 45.5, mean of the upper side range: 61.3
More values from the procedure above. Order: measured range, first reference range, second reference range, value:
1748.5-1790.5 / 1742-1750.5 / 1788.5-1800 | 5.3 N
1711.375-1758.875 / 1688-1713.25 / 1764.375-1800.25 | -1.1 N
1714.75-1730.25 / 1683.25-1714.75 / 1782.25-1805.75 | -1.3 N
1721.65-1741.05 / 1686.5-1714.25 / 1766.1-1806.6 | -1.7 N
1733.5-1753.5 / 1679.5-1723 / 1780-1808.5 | -0.4 N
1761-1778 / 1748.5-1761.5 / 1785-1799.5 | -1.0 N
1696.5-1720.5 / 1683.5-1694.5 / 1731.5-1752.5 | 1.3 N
